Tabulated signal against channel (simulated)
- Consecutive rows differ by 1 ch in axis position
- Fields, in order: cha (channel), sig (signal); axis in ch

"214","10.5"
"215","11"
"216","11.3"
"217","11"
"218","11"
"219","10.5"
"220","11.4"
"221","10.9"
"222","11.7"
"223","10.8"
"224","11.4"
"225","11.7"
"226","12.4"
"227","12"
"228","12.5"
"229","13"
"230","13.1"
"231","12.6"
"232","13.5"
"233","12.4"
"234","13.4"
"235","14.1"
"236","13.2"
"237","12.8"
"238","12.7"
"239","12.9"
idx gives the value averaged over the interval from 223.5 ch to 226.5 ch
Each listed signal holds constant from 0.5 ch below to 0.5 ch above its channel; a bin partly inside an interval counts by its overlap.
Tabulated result 11.8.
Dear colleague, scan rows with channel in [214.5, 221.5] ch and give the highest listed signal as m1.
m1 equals 11.4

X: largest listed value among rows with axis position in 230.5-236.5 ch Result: 14.1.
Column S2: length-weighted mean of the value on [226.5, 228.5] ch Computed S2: 12.2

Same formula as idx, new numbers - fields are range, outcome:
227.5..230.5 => 12.9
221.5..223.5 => 11.2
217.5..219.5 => 10.8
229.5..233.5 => 12.9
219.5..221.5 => 11.2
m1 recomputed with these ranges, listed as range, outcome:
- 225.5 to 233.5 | 13.5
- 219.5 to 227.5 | 12.4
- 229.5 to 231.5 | 13.1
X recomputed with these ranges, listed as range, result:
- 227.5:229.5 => 13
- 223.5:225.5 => 11.7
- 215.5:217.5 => 11.3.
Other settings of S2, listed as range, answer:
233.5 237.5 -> 13.4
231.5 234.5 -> 13.1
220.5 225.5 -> 11.3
